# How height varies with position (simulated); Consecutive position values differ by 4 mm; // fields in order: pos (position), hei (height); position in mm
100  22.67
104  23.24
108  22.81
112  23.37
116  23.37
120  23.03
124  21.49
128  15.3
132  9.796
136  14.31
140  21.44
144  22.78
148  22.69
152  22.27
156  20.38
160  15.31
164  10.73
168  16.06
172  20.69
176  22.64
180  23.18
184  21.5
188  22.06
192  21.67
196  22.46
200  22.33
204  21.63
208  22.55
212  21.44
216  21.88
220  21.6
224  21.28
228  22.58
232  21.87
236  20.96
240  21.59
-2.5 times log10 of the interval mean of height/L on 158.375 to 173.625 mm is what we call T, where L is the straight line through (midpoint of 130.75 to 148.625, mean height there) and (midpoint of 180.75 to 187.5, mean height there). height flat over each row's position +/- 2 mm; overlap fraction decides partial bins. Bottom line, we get 0.30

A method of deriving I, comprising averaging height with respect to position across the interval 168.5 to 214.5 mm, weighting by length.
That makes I 21.8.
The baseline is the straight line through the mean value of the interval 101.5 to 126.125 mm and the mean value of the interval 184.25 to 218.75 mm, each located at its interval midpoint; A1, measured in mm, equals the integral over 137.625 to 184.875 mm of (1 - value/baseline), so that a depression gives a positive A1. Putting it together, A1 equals 5.24 mm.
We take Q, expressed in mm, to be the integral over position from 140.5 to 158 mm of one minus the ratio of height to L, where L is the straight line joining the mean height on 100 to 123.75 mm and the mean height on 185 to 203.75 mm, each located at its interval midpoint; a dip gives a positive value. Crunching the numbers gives 0.5 mm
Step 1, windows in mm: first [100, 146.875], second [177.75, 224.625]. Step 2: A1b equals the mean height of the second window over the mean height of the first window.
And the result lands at 1.1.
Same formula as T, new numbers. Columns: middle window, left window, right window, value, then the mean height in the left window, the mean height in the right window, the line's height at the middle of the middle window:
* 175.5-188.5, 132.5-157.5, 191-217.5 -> -0.05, 20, 22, 21.3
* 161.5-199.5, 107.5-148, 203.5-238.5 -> 0.04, 19.8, 21.8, 20.9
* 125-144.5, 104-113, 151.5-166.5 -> 0.19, 23.1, 16.6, 19.7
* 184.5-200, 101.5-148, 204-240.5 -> -0.04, 20.2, 21.8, 21.3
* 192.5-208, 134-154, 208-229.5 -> -0.03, 20.7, 21.8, 21.5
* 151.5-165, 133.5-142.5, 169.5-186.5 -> 0.15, 17.7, 21.8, 19.8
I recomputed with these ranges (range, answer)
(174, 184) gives 22.6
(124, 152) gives 18.3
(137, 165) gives 19.5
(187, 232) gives 21.9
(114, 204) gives 19.8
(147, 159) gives 21.2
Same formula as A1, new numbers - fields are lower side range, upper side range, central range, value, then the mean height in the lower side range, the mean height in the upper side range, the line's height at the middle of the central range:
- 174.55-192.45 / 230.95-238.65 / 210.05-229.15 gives -0.1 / 22.2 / 21.4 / 21.6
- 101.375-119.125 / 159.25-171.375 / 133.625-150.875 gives -2.0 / 23.2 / 14.7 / 18.2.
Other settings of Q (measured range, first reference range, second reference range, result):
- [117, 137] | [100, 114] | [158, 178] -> 3.8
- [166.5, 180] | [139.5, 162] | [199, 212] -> 0.6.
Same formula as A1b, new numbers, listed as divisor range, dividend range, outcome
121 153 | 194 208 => 1.18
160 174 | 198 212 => 1.40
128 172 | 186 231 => 1.25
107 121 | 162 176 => 0.72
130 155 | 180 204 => 1.17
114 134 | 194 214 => 1.19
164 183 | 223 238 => 1.10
